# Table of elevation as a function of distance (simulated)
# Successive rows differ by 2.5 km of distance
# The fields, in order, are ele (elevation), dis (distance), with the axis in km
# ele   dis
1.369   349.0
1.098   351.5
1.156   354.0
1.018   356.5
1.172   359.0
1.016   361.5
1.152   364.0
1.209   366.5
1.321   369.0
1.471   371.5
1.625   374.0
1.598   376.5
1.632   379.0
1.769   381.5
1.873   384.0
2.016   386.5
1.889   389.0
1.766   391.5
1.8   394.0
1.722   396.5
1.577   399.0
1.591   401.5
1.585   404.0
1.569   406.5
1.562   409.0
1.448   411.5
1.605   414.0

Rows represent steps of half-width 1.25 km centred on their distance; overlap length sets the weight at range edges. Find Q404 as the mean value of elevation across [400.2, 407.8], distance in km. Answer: 1.58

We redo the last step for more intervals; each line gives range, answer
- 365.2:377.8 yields 1.44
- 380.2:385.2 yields 1.82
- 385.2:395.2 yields 1.87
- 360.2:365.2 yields 1.08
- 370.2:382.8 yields 1.62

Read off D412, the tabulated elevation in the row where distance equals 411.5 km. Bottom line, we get 1.448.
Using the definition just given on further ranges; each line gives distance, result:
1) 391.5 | 1.766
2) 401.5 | 1.591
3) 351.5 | 1.098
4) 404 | 1.585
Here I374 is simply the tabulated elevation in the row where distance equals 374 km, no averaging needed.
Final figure 1.625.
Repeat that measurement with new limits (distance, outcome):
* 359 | 1.172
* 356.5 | 1.018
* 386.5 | 2.016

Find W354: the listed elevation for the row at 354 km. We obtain 1.156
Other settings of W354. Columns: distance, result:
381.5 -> 1.769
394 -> 1.8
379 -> 1.632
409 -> 1.562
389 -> 1.889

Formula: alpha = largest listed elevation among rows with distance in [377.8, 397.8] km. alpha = 2.016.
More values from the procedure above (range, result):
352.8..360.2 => 1.172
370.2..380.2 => 1.632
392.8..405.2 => 1.8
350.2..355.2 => 1.156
